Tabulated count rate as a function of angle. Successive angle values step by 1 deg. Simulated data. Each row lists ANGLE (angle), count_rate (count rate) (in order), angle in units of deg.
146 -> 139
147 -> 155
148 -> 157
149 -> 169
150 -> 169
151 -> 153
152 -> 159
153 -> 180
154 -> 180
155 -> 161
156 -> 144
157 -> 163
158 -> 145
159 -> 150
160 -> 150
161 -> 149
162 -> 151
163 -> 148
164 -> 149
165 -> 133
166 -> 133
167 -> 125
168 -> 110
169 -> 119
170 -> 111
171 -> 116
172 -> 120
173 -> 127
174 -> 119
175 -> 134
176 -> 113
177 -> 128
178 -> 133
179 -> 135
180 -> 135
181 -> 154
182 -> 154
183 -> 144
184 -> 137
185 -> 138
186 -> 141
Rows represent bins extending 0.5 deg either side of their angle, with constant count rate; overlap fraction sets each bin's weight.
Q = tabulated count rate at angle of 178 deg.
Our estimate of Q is 133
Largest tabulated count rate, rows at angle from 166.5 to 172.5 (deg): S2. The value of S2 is 125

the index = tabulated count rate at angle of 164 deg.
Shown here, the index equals 149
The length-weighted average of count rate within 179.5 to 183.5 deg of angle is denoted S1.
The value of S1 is 147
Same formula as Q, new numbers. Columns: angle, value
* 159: 150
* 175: 134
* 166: 133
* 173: 127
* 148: 157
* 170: 111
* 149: 169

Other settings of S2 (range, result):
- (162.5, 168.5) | 149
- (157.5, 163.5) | 151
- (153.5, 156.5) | 180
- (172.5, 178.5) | 134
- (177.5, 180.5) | 135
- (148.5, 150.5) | 169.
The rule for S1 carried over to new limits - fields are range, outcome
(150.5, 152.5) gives 156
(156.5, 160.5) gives 152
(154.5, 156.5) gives 152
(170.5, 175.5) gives 123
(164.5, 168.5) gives 125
